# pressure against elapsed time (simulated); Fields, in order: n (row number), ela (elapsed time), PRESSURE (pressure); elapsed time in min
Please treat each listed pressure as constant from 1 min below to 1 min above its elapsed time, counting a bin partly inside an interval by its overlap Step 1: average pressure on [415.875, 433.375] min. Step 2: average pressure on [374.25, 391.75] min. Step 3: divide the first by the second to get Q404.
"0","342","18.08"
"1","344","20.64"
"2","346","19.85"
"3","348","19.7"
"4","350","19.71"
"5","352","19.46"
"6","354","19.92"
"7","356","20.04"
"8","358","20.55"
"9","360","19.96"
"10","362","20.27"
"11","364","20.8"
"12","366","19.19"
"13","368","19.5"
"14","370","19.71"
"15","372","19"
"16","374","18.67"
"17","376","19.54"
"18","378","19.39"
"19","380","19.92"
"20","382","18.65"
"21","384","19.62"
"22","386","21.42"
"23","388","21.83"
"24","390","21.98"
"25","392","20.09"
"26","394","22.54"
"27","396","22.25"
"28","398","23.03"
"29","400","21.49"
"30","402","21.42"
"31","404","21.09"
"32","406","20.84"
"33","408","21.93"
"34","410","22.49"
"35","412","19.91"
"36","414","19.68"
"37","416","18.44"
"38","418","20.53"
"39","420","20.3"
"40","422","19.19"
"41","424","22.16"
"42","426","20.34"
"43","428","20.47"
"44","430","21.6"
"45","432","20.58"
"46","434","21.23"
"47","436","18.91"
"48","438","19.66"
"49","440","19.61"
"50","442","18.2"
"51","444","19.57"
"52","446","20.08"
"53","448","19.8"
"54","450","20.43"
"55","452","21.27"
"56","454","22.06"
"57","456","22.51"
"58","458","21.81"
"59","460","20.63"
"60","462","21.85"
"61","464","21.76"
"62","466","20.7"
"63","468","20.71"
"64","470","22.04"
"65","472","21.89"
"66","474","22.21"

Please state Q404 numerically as 1.01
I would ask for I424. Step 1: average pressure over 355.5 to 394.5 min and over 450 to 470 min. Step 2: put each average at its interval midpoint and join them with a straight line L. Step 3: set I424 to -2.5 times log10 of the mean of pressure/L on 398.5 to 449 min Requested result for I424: 0.02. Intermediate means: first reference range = 20.1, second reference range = 21.5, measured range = 20.4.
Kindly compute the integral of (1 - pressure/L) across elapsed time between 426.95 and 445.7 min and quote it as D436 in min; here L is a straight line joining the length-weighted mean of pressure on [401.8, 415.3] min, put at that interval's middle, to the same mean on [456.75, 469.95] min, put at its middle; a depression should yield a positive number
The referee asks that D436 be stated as 1.03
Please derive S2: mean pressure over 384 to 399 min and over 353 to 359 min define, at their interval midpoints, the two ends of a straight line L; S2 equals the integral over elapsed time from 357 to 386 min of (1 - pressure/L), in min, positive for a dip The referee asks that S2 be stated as 1.60 min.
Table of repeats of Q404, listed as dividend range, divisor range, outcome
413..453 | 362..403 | 0.98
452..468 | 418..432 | 1.04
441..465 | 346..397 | 1.03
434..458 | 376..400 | 0.97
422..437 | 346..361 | 1.04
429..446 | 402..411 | 0.92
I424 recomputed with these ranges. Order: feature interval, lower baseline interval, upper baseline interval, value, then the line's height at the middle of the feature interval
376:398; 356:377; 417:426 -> -0.04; 20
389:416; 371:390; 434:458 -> -0.07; 20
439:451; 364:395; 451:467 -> 0.09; 21.3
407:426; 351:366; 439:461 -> -0.01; 20.4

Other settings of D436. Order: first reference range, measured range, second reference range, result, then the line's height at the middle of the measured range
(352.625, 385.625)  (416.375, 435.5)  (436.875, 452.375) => -0.8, 19.7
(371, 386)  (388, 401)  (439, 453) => -1.6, 19.5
